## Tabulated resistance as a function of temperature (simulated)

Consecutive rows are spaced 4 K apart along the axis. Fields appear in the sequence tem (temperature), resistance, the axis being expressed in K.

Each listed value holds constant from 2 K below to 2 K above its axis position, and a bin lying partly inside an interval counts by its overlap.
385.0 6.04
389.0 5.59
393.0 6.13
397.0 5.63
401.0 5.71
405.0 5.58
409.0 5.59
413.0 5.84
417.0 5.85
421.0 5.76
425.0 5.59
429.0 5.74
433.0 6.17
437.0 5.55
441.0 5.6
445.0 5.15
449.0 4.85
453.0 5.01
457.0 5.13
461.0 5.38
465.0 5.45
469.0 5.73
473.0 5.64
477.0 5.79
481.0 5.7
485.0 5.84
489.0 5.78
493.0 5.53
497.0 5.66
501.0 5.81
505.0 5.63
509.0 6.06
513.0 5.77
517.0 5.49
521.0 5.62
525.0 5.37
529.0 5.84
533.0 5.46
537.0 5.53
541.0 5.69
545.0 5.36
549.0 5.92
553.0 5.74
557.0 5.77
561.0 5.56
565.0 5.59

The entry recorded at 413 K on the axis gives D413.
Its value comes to 5.84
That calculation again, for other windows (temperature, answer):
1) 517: 5.49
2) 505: 5.63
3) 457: 5.13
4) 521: 5.62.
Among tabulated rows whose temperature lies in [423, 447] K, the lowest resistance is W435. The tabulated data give 5.15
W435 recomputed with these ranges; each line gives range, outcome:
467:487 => 5.64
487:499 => 5.53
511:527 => 5.37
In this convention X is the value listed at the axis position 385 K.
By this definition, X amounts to 6.04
